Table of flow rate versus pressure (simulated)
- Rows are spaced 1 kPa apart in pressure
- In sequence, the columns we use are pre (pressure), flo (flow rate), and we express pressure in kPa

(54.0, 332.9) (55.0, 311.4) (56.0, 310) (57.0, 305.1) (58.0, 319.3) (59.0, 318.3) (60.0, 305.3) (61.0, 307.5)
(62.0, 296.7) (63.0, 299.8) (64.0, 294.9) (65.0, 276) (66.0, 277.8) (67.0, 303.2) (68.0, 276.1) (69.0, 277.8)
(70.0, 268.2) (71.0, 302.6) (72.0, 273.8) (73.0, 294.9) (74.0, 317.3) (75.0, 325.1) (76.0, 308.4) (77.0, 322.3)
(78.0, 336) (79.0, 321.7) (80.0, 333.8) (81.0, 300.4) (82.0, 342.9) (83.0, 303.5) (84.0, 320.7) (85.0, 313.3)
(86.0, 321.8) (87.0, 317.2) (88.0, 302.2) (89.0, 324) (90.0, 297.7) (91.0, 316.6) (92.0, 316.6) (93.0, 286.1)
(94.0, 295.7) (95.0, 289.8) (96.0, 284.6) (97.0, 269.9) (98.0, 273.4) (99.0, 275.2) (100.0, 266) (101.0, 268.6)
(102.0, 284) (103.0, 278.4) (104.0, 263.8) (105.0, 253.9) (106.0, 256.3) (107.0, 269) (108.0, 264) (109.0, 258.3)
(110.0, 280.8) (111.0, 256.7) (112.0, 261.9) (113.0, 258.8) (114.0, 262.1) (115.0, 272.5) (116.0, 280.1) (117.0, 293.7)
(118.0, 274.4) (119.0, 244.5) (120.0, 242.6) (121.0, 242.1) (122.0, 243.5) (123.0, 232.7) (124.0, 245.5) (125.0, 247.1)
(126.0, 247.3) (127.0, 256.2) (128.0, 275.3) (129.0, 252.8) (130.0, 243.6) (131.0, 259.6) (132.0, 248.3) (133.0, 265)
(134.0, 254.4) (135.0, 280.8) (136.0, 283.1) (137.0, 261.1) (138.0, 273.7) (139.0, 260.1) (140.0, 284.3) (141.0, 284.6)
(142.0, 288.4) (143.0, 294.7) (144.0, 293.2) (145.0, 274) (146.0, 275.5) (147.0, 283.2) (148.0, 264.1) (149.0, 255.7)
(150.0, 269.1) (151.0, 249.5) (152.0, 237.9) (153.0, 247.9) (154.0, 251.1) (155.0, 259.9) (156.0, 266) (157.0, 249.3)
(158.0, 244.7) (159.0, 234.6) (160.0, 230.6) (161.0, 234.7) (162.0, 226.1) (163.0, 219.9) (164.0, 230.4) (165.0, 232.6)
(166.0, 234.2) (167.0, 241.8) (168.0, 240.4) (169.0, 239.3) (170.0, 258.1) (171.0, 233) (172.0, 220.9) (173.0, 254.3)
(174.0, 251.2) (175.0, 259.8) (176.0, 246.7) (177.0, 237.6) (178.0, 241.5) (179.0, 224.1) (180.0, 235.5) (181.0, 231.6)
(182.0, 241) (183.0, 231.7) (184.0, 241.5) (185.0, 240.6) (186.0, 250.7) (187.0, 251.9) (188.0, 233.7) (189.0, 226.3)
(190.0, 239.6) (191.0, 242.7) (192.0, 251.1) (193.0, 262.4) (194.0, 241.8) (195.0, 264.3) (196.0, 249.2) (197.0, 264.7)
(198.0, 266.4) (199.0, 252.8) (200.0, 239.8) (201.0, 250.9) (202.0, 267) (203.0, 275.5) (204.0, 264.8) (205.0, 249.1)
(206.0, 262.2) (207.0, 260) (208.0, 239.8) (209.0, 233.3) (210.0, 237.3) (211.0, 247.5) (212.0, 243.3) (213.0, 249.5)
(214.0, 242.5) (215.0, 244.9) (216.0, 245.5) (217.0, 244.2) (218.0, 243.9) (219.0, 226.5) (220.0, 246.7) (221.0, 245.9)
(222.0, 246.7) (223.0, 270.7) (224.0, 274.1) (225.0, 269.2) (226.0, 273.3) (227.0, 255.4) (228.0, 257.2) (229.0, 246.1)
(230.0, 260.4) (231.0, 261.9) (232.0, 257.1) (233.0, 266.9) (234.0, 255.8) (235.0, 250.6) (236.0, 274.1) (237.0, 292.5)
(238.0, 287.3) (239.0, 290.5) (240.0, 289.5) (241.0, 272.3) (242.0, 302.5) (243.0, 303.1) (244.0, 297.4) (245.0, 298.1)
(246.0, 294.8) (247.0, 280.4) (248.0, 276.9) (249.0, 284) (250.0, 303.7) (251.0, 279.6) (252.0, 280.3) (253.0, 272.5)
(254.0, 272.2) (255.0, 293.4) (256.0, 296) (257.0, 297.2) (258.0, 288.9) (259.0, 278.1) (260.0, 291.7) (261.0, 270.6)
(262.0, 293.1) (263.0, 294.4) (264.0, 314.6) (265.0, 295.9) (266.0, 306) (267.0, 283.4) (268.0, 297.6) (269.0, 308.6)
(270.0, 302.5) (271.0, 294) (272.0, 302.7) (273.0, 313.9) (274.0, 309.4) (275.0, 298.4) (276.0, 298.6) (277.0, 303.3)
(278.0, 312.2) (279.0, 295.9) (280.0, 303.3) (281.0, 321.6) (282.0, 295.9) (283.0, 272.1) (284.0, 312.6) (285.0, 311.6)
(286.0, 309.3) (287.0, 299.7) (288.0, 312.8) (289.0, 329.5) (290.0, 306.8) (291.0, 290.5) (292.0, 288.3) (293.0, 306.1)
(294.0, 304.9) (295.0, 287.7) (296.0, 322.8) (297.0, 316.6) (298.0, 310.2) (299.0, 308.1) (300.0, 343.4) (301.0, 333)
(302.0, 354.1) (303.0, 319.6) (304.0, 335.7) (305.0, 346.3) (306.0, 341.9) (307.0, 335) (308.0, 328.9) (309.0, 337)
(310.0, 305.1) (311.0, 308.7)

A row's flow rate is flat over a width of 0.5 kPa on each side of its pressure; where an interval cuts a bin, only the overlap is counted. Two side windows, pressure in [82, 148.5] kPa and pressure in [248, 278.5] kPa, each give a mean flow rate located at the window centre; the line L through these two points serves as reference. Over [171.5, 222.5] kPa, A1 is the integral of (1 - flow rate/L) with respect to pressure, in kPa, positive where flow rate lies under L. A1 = 7.0 kPa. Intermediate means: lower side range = 275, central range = 246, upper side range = 294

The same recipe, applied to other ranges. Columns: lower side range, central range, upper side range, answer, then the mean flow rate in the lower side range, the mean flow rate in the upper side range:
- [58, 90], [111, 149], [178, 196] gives 1.28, 306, 242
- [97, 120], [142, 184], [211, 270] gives 3.51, 268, 275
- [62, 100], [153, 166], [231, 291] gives 2.51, 301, 293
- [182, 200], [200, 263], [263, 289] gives 1.39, 247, 303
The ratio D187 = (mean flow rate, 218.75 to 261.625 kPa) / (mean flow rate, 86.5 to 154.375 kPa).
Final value 1.02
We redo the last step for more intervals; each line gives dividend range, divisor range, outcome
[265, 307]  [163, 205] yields 1.26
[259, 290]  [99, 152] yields 1.14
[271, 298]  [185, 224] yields 1.22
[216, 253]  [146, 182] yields 1.11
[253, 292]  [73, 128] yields 1.05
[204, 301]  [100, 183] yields 1.11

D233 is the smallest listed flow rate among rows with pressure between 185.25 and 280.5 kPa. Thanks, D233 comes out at 226.3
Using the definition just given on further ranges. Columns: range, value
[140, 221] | 219.9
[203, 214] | 233.3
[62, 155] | 232.7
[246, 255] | 272.2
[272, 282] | 295.9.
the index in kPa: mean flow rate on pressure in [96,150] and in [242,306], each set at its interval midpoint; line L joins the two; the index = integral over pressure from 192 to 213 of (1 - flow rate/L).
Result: 2.3 kPa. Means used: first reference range 266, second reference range 302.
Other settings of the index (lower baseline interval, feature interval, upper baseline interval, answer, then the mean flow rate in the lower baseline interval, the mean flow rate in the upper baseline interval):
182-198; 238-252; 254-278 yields -0.34 kPa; 247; 297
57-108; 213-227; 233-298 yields 2.06 kPa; 297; 295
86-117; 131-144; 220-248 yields 0.23 kPa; 280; 273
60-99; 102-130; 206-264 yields 3.29 kPa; 302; 270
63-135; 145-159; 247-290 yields 1.39 kPa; 281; 297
